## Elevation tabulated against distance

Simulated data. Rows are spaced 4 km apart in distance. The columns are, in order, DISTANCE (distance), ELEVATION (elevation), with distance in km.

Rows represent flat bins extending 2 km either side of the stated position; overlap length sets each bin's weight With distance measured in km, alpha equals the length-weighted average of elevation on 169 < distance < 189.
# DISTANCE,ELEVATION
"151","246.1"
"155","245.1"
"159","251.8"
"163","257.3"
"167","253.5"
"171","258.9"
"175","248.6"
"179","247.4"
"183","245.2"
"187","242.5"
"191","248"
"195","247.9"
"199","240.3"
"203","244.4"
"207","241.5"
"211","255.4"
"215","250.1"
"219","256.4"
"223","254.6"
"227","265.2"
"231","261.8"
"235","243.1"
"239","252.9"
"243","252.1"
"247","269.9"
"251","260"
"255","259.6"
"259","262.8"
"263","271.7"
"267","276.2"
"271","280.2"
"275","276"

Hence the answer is 249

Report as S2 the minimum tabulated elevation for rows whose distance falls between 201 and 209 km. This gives 241.5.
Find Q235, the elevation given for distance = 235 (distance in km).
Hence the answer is 243.1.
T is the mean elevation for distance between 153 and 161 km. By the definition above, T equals 248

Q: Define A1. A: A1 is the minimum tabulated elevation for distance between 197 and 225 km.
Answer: 240.3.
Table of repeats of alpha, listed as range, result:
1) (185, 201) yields 245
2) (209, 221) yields 254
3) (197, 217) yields 246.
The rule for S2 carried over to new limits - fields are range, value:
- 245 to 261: 259.6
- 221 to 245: 243.1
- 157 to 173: 251.8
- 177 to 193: 242.5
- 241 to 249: 252.1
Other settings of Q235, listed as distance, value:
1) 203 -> 244.4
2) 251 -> 260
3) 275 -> 276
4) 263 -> 271.7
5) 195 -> 247.9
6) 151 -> 246.1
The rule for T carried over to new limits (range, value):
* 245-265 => 265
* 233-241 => 248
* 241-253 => 261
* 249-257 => 260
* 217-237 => 256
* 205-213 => 248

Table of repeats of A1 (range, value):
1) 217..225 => 254.6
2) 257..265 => 262.8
